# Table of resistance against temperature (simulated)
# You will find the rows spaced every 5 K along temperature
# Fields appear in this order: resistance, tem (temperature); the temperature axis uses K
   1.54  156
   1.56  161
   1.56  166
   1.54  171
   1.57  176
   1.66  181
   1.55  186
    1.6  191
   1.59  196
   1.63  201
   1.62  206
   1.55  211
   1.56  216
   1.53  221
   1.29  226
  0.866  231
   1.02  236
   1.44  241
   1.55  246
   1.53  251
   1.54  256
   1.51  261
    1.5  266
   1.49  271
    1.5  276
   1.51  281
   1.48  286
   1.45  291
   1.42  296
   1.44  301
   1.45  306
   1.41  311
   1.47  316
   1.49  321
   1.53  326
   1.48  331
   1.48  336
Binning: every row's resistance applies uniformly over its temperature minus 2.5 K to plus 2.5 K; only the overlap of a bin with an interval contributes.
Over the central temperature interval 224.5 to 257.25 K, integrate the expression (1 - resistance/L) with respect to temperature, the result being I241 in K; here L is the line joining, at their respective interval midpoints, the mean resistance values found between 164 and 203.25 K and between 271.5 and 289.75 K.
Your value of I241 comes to 4.7 K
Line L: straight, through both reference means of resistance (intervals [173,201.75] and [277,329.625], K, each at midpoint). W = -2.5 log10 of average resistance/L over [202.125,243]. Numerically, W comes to 0.14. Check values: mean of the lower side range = 1.6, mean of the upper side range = 1.47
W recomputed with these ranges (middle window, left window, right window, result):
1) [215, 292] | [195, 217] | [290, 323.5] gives 0.08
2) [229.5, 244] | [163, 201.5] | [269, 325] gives 0.32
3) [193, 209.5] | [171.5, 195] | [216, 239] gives -0.12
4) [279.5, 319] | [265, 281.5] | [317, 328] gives 0.04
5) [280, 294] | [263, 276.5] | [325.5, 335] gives 0.02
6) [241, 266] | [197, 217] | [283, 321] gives 0.00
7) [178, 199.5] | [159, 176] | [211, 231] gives -0.08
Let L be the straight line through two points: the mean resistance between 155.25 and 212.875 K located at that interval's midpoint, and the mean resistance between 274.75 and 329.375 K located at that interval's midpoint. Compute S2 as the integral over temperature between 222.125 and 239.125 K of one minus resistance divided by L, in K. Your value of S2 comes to 4.7 K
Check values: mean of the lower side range 1.58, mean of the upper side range 1.47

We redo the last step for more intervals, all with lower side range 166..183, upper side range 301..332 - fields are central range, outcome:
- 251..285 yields -0.02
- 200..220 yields -0.35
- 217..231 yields 1.95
